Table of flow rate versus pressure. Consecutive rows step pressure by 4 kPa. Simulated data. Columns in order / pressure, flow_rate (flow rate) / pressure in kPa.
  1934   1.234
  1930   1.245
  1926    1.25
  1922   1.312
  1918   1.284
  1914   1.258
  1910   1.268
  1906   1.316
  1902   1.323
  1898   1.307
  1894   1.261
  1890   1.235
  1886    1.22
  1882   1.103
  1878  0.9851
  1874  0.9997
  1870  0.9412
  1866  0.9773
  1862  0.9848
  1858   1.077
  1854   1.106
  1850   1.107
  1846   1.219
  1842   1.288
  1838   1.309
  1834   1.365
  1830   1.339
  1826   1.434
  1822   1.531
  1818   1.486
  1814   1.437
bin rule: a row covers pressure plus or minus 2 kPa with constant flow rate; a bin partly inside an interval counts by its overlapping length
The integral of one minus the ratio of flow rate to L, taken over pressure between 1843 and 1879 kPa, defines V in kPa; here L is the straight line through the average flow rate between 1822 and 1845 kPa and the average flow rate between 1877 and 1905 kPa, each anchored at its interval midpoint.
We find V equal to 6.7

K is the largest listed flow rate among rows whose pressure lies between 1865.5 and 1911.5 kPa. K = 1.323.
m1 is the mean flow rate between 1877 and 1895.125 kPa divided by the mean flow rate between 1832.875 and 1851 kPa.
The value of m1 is 0.9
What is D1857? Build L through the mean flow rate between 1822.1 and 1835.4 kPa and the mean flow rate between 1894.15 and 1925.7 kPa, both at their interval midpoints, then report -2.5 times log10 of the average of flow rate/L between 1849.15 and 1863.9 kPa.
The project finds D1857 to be 0.27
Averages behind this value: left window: 1.4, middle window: 1.07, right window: 1.29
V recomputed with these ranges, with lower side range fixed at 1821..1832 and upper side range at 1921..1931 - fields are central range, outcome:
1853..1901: 8.53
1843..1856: 2.19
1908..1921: 0.12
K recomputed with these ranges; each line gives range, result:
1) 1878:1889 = 1.22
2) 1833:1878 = 1.365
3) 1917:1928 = 1.312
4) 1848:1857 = 1.107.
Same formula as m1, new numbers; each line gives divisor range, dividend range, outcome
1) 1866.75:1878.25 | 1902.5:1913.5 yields 1.33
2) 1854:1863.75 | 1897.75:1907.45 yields 1.26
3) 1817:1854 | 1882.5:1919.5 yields 0.96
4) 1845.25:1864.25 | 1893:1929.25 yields 1.18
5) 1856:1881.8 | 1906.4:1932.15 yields 1.27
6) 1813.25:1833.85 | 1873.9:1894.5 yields 0.79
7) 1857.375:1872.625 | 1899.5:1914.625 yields 1.31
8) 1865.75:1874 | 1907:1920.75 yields 1.32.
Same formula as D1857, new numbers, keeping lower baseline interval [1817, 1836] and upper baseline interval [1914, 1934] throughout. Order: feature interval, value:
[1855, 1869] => 0.33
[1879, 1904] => 0.08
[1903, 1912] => 0.00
